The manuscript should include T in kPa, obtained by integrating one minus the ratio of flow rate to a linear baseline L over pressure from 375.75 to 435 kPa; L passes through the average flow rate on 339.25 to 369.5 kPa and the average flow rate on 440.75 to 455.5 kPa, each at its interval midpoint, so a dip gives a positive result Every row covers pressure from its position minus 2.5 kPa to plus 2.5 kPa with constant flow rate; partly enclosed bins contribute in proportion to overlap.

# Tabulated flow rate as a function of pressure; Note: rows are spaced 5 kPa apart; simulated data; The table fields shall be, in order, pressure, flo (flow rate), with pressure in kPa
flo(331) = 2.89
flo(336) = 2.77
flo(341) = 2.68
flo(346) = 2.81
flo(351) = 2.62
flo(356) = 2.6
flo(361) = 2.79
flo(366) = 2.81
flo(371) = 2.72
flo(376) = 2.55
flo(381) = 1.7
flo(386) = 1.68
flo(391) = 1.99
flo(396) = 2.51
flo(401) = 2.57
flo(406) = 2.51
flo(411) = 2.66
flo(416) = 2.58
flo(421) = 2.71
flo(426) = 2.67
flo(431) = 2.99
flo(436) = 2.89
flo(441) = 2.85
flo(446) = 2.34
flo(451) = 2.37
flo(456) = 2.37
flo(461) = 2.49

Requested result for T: 3.0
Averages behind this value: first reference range 2.72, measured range 2.43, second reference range 2.45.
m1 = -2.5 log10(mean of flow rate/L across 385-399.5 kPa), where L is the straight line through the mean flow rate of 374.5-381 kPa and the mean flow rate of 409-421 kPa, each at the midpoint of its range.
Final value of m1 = 0.12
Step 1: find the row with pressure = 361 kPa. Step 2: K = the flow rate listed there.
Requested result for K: 2.79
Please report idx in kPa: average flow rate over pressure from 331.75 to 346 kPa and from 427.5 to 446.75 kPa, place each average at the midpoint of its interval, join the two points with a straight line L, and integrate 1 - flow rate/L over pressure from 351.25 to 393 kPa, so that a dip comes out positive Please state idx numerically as 6.0 kPa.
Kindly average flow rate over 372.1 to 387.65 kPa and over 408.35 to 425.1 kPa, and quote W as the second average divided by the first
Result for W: 1.29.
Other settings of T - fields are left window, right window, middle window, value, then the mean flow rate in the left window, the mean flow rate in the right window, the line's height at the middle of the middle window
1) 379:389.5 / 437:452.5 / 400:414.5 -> -3.9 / 1.72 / 2.57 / 2.04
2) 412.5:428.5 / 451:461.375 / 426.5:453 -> -1.8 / 2.65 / 2.4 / 2.52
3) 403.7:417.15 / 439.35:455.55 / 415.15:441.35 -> -2.6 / 2.58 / 2.48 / 2.54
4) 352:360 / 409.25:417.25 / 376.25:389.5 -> 3.9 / 2.64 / 2.62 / 2.63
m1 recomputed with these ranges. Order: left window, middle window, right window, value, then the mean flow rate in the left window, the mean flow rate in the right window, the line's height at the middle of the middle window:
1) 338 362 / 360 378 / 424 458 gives -0.01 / 2.7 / 2.64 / 2.68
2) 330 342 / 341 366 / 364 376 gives 0.01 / 2.78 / 2.72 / 2.75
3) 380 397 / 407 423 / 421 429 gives -0.06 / 1.95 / 2.7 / 2.5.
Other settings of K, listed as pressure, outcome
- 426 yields 2.67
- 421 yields 2.71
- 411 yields 2.66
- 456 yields 2.37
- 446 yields 2.34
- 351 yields 2.62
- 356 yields 2.6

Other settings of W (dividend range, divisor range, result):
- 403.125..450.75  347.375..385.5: 1.07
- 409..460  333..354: 0.97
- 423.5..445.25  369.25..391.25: 1.32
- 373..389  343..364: 0.74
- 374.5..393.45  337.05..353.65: 0.72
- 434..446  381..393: 1.53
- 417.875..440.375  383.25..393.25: 1.54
